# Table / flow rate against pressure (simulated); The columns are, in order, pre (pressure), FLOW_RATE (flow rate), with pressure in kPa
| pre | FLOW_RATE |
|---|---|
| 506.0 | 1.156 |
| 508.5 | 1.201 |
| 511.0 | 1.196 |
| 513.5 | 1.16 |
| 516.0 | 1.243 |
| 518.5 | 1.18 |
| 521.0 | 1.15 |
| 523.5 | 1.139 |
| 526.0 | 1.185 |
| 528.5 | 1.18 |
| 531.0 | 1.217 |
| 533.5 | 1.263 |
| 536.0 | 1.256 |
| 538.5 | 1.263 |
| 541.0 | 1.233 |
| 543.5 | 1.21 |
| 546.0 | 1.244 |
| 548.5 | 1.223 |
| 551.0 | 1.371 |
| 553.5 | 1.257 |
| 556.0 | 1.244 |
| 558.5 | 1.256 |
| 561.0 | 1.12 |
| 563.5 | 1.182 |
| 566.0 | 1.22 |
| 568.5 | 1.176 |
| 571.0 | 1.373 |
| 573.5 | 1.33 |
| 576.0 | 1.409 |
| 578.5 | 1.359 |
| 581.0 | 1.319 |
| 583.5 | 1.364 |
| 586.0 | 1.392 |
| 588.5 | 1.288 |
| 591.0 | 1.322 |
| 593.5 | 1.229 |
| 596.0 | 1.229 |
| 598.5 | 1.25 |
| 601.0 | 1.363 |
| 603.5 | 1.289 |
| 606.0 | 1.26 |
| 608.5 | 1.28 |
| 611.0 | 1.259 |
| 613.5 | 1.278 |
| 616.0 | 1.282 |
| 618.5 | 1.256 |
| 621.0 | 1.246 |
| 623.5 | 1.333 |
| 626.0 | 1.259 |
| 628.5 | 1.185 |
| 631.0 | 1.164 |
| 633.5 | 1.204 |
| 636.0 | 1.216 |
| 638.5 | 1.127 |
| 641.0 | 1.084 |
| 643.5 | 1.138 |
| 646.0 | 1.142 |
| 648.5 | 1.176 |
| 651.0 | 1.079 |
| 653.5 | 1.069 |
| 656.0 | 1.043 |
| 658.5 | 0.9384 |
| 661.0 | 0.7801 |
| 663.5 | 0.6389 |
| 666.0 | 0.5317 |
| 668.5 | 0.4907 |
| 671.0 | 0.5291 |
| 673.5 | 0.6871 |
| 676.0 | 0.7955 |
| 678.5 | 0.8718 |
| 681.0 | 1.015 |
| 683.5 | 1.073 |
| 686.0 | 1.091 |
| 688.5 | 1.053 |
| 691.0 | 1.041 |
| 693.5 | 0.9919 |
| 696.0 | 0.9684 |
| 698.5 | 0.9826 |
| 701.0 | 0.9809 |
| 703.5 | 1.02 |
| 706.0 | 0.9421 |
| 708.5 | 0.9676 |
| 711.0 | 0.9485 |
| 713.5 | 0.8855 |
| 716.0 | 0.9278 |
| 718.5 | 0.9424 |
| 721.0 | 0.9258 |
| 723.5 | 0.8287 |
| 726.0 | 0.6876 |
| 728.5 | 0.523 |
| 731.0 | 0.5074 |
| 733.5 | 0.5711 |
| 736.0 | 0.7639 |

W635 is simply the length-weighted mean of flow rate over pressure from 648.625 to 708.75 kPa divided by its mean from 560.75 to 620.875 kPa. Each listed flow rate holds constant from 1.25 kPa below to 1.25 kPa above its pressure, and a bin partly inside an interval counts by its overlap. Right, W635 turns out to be 0.7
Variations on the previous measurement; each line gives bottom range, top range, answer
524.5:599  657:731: 0.68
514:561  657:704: 0.71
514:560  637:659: 0.89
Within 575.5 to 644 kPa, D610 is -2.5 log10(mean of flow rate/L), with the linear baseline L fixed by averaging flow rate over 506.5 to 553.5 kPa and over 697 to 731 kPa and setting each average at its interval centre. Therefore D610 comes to -0.180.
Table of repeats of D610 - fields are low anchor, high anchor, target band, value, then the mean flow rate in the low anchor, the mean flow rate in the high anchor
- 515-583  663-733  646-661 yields -0.08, 1.25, 0.851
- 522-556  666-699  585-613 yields -0.19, 1.23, 0.876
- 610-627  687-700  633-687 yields 0.20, 1.27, 1.01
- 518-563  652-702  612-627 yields -0.24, 1.22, 0.879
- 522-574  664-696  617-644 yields -0.21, 1.23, 0.847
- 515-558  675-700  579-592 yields -0.16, 1.23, 0.99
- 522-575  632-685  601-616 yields -0.19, 1.24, 0.937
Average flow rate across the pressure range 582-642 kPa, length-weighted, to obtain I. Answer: 1.26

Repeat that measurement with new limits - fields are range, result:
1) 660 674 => 0.602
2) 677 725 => 0.969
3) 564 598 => 1.3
